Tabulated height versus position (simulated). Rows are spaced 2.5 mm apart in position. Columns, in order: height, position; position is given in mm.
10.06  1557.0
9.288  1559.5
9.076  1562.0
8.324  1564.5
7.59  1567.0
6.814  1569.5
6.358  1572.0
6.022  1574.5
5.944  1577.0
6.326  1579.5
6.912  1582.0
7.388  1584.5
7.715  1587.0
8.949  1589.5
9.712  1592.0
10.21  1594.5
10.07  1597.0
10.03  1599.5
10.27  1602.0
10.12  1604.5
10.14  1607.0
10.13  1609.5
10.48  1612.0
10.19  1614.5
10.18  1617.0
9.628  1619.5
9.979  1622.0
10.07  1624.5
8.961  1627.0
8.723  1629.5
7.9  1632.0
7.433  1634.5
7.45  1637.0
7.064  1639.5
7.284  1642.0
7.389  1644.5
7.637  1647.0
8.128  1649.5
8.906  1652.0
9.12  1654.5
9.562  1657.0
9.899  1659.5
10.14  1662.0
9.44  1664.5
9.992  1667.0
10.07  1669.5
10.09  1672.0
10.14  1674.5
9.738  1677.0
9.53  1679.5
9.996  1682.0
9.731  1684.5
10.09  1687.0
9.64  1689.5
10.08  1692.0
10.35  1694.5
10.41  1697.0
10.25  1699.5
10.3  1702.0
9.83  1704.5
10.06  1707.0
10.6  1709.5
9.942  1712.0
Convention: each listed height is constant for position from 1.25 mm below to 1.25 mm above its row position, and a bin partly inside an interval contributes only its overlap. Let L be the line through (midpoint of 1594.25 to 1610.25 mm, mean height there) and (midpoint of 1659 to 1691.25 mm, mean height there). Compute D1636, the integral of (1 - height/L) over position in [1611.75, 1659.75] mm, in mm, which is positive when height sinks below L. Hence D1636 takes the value 6.14 mm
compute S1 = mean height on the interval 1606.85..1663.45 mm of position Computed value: 8.95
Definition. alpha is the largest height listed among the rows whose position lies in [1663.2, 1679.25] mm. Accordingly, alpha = 10.14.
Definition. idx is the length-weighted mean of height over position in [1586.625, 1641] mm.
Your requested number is 9.35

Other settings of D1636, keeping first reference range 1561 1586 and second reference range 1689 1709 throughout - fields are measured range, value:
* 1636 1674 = 1.0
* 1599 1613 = -4.2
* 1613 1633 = -2.9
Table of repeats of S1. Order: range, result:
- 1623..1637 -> 8.54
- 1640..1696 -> 9.38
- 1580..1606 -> 9.07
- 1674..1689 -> 9.85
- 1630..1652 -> 7.65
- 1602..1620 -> 10.2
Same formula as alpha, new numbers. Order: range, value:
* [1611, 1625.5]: 10.48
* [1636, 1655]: 9.12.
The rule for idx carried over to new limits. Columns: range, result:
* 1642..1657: 8.27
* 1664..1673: 9.93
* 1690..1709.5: 10.2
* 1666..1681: 9.93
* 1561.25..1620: 8.68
